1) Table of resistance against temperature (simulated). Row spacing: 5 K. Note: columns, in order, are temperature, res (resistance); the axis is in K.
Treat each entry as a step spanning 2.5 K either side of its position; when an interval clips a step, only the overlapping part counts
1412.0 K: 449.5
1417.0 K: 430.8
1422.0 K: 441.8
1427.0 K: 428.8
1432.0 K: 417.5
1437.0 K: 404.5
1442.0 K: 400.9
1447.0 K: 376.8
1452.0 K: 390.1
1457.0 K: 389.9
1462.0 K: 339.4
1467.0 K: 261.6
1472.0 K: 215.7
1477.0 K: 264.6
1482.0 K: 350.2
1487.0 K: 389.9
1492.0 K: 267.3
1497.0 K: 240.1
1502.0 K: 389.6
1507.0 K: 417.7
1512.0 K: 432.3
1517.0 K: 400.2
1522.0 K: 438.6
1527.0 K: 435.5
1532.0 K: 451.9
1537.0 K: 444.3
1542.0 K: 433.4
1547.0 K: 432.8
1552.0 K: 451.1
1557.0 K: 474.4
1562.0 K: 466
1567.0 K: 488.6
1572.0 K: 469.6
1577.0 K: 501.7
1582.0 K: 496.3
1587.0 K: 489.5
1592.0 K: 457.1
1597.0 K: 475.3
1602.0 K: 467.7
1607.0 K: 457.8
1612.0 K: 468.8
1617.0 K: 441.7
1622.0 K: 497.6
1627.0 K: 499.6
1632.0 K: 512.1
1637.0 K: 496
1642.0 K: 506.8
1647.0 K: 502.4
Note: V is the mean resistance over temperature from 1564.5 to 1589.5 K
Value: 489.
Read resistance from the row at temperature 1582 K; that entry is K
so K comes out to 496.3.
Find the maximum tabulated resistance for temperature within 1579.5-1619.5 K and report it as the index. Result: 496.3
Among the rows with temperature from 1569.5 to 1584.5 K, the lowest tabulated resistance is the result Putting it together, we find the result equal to 469.6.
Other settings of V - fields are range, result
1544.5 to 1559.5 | 453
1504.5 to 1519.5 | 417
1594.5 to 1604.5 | 472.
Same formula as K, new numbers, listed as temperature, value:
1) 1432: 417.5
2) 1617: 441.7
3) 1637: 496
